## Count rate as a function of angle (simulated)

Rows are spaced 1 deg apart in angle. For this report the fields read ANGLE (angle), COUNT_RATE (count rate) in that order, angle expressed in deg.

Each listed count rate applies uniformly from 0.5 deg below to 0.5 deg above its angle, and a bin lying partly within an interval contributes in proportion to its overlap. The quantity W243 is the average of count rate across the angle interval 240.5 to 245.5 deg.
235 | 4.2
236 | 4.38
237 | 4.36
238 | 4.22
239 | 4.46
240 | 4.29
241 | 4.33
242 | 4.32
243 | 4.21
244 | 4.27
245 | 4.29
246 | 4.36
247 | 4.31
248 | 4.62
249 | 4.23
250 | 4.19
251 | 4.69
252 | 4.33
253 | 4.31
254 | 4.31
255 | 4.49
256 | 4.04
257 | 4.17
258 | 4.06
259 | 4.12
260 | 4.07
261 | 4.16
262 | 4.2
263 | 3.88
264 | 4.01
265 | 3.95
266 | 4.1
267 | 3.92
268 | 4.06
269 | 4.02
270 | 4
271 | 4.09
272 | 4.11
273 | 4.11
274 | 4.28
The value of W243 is 4.28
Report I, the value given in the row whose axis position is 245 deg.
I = 4.29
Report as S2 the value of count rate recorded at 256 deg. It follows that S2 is 4.04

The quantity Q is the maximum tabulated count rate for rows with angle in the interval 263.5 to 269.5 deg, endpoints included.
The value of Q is 4.1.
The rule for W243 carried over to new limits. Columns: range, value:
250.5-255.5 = 4.43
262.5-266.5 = 3.99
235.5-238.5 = 4.32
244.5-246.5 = 4.33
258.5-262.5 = 4.14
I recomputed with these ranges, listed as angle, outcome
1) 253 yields 4.31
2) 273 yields 4.11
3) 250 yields 4.19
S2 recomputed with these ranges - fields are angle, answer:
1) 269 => 4.02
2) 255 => 4.49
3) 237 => 4.36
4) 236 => 4.38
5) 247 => 4.31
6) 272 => 4.11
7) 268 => 4.06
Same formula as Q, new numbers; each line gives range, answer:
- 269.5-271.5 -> 4.09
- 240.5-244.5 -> 4.33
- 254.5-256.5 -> 4.49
